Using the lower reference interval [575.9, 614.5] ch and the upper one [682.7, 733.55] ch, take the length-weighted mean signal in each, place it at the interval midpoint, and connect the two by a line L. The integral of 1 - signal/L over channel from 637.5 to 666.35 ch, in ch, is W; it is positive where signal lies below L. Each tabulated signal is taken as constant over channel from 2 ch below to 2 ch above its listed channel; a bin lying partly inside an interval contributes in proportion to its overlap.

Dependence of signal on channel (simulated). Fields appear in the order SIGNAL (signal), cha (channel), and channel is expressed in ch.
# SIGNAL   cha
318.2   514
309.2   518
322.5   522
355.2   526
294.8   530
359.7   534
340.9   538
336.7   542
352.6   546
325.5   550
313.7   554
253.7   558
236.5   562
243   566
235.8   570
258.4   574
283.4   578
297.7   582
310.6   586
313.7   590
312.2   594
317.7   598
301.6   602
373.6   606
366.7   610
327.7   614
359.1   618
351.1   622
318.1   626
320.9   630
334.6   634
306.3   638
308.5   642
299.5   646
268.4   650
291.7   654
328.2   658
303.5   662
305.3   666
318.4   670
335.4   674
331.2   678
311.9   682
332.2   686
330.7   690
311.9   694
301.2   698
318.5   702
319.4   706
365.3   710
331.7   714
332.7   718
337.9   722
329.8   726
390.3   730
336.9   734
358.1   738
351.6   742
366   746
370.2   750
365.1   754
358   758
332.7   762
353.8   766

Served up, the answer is 2.3 ch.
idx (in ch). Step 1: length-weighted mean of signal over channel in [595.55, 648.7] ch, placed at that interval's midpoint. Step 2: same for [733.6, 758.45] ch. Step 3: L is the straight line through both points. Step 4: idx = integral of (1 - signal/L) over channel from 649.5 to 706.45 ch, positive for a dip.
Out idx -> 4.6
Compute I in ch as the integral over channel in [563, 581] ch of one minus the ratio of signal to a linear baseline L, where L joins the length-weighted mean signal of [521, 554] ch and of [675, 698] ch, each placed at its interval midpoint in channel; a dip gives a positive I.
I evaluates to 4.1 ch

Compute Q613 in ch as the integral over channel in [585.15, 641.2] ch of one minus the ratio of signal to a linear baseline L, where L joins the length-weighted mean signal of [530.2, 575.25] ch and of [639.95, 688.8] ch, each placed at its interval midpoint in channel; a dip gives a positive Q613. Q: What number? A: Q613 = -4.6 ch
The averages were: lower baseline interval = 297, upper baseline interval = 311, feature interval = 330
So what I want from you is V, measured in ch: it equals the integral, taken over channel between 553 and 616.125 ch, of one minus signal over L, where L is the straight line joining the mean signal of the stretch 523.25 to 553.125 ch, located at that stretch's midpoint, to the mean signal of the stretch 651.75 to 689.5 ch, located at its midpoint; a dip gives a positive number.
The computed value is 6.4 ch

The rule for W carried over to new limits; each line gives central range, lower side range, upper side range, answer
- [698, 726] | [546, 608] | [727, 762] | 1.2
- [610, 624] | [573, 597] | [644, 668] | -2.3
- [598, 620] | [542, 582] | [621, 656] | -3.2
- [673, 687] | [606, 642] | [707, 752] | 0.7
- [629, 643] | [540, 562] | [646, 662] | -0.9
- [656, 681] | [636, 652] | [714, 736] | -0.8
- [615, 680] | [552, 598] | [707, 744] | -1.2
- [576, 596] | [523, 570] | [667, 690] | 0.6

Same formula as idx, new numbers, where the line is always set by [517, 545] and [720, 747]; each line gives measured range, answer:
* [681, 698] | 1.4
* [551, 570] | 4.1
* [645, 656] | 1.9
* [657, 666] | 0.9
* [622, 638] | 0.8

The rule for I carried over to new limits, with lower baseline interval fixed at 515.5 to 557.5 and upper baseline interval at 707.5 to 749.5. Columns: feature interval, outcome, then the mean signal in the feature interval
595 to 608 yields 0.2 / 330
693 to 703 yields 1.1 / 310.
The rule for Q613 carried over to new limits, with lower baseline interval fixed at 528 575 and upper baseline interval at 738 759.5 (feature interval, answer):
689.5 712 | 1.4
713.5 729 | 0.7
